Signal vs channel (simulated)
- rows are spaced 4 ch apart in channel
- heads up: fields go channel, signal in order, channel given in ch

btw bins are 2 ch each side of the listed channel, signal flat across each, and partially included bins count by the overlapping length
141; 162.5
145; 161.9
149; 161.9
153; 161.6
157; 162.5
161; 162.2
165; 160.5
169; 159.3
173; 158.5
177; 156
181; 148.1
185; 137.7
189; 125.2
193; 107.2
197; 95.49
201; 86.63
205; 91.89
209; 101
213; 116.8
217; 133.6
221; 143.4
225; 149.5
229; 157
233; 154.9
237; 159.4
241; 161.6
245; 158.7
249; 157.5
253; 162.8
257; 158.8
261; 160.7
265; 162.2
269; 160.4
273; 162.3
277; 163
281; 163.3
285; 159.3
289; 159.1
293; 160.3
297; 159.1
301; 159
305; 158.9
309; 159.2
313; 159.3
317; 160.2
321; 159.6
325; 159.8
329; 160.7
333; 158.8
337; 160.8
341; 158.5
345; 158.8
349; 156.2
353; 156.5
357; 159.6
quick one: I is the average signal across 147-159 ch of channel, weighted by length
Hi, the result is 162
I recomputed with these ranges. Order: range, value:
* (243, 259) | 159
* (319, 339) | 160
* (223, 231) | 153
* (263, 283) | 162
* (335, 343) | 160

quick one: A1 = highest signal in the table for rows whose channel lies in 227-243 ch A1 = 161.6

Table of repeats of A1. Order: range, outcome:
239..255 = 162.8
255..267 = 162.2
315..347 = 160.8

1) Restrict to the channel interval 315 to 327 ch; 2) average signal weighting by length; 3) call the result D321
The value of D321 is 160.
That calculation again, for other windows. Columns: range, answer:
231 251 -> 158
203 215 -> 103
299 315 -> 159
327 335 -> 160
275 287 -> 162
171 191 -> 145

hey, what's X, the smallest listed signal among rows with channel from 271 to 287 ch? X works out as 159.3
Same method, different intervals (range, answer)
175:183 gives 148.1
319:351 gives 156.2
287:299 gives 159.1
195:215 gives 86.63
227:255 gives 154.9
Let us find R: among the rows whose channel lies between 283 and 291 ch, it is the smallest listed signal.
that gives 159.1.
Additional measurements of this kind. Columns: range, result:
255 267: 158.8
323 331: 159.8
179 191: 125.2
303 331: 158.9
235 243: 159.4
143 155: 161.6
